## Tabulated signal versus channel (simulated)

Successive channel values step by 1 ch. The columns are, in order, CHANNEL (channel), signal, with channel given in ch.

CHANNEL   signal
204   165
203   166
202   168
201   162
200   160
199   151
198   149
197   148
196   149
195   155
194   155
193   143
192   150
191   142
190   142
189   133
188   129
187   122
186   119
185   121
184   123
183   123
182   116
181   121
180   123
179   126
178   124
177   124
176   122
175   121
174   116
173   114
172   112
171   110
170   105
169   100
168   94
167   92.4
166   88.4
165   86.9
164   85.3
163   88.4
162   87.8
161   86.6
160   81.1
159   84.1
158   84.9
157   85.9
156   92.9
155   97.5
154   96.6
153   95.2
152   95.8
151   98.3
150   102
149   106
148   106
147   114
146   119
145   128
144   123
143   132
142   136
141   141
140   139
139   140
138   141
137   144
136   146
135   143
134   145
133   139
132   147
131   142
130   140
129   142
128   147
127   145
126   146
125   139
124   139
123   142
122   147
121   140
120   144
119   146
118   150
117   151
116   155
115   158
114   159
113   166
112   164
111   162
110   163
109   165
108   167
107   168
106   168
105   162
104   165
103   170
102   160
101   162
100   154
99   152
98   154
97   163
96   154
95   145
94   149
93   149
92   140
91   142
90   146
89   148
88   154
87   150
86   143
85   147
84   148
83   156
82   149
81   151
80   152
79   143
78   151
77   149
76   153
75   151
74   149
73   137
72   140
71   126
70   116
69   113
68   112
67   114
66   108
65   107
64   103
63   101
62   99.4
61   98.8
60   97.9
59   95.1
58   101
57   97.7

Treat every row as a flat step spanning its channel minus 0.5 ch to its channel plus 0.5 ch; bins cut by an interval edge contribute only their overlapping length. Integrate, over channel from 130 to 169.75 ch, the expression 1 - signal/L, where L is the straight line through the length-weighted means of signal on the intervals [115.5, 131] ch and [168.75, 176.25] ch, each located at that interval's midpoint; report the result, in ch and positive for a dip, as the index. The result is 5.1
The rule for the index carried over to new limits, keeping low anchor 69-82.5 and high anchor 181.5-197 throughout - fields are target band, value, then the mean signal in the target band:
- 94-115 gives -3.0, 161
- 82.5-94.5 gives -0.5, 148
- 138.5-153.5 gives 2.1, 118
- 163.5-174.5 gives 2.9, 100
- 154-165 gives 4.0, 87.8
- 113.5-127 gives -0.7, 147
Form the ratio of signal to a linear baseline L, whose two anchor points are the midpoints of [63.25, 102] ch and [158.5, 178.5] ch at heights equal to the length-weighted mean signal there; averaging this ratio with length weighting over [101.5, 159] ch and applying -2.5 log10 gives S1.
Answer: -0.15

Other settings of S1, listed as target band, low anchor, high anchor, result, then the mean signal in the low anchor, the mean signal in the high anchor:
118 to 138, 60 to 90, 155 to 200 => -0.15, 133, 117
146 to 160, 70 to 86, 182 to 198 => 0.39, 146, 137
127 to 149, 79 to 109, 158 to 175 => -0.14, 154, 96.2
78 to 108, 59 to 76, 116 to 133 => -0.18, 117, 144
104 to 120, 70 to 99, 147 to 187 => -0.20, 147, 104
